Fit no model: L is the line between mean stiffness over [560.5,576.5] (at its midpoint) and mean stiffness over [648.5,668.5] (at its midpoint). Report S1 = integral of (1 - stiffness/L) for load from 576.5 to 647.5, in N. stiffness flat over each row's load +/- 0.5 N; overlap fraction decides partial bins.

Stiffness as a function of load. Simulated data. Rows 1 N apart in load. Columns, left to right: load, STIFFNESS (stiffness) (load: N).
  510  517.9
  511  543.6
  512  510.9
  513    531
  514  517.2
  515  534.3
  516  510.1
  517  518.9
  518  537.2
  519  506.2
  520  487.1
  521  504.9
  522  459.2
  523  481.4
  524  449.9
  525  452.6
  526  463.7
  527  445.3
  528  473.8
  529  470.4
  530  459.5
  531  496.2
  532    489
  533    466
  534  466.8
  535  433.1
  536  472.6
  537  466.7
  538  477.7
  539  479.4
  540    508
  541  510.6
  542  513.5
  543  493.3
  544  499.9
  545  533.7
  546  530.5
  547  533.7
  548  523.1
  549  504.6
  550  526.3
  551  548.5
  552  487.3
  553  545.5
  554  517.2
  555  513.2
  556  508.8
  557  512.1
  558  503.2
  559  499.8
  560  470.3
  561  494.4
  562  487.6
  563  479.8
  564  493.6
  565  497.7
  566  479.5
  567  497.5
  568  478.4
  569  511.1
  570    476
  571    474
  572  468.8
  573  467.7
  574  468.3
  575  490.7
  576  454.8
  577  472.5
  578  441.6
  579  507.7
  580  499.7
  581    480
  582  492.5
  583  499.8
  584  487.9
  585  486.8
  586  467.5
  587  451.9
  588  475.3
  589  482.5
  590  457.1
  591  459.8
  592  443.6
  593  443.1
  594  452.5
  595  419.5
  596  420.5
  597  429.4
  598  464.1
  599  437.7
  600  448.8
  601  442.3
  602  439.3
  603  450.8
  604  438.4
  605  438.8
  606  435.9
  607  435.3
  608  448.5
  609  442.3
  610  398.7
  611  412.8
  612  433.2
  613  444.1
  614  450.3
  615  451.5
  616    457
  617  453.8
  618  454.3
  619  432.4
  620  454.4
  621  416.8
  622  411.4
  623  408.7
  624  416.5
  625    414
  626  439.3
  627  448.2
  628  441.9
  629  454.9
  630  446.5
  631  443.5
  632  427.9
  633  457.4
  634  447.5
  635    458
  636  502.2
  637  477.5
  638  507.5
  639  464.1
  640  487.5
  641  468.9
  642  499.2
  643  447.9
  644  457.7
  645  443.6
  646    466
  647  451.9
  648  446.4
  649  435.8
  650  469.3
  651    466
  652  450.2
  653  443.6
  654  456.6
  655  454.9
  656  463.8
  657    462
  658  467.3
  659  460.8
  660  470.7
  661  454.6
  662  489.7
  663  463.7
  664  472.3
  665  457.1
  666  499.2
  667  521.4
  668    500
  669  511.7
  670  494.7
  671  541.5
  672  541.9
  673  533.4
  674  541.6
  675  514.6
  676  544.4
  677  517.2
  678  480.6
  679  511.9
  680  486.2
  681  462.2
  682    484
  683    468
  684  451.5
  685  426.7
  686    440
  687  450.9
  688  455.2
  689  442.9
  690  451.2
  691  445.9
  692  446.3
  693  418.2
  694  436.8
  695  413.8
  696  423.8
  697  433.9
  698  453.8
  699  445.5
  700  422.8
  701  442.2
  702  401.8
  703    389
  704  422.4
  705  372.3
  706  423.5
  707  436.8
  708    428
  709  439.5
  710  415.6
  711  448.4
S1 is 3.4 N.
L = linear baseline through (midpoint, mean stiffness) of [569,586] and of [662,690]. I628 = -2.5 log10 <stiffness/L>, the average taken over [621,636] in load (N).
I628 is 0.11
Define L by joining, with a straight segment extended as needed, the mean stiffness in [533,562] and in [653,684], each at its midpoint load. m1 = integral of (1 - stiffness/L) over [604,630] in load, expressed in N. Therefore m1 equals 3.08 N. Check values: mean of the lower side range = 502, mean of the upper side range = 490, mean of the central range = 436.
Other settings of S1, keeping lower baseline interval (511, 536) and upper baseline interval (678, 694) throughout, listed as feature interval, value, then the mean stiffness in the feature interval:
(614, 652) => 1.15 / 452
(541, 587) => -1.57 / 496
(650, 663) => -0.01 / 462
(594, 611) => 1.27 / 437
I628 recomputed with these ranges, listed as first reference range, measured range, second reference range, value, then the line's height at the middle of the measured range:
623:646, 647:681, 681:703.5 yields -0.09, 447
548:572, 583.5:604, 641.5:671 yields 0.08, 489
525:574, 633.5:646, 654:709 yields 0.00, 473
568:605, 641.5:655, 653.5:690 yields 0.05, 478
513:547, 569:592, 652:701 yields 0.02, 483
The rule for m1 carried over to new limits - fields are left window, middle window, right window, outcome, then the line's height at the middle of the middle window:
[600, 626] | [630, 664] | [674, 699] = -1.1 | 448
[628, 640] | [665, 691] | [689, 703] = -2.8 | 441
